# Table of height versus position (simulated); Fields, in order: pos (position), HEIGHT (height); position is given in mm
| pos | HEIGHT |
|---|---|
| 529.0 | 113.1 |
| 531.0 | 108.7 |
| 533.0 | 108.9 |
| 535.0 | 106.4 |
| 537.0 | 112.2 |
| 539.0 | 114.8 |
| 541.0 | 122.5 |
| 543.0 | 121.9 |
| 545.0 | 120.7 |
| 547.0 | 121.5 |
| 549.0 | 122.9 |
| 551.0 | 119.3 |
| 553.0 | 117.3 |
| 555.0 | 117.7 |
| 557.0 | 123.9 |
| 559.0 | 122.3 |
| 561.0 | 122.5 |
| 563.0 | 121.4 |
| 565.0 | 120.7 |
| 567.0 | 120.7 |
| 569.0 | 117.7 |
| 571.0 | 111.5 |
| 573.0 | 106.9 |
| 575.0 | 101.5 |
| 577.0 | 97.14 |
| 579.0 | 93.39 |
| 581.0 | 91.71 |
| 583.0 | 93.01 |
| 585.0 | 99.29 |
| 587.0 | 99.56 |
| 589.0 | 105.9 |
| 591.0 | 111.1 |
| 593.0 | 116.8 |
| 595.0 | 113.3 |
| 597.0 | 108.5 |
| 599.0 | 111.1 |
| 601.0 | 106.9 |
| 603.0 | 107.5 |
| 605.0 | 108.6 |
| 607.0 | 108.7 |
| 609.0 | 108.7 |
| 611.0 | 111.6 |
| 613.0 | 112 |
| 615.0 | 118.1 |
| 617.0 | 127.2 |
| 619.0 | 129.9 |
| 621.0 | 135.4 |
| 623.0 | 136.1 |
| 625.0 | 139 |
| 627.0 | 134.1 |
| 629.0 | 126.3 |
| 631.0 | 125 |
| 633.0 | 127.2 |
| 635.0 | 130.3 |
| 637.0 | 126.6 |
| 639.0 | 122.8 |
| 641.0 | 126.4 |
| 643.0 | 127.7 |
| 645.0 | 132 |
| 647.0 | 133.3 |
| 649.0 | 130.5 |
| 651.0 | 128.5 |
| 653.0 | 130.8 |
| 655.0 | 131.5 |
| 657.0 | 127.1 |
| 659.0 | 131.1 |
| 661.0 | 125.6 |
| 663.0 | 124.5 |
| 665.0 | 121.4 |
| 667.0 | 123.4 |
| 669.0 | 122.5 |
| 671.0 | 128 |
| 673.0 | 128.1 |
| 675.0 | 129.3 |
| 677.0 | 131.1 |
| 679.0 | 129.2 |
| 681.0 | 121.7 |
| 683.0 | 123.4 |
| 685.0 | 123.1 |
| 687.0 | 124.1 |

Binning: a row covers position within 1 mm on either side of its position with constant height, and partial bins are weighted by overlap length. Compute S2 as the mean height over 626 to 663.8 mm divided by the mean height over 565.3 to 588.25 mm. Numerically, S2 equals 1.24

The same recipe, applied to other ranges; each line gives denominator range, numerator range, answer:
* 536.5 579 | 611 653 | 1.10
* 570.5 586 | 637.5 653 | 1.30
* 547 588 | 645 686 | 1.14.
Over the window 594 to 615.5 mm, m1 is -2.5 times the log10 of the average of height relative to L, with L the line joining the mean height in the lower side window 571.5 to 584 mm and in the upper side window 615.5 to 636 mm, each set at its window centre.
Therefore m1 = 0.06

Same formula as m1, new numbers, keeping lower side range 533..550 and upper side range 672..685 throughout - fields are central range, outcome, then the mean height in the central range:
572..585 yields 0.23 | 97.4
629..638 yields -0.03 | 127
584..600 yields 0.12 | 108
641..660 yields -0.04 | 130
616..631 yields -0.08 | 132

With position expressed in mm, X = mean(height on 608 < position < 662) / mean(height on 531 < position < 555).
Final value 1.09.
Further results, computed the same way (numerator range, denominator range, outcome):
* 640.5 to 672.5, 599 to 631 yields 1.06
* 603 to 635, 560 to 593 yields 1.14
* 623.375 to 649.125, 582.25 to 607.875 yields 1.21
